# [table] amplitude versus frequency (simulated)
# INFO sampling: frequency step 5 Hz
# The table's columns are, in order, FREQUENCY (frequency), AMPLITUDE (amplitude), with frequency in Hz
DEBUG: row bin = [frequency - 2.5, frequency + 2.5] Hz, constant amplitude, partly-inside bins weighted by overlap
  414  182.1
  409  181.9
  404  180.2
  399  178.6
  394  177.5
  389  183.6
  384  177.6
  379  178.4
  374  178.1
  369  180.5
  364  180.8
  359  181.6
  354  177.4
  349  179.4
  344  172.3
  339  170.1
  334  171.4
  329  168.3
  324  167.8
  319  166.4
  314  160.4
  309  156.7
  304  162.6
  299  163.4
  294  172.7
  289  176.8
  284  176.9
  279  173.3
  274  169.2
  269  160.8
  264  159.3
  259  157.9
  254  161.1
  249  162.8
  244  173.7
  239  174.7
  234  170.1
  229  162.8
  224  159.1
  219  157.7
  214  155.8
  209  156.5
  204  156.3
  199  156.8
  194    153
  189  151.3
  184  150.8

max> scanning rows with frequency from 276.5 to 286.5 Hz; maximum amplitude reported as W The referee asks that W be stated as 176.9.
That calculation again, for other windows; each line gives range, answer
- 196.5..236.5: 170.1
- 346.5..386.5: 181.6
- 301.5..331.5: 168.3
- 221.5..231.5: 162.8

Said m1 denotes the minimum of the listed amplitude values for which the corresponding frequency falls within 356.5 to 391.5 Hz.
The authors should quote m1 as 177.6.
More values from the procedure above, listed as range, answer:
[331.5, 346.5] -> 170.1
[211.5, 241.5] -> 155.8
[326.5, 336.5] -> 168.3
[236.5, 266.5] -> 157.9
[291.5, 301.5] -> 163.4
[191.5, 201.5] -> 153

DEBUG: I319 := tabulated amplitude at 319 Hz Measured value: 166.4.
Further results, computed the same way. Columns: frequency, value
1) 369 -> 180.5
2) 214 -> 155.8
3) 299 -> 163.4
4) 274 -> 169.2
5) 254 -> 161.1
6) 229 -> 162.8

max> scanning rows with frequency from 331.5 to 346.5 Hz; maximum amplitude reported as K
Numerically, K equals 172.3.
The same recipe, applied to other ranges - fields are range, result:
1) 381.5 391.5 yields 183.6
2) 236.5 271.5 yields 174.7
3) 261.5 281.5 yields 173.3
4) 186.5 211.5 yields 156.8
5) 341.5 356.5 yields 179.4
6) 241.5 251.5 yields 173.7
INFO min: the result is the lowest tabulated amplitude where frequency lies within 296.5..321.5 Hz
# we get 156.7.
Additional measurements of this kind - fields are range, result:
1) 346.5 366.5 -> 177.4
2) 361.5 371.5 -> 180.5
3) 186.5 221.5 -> 151.3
